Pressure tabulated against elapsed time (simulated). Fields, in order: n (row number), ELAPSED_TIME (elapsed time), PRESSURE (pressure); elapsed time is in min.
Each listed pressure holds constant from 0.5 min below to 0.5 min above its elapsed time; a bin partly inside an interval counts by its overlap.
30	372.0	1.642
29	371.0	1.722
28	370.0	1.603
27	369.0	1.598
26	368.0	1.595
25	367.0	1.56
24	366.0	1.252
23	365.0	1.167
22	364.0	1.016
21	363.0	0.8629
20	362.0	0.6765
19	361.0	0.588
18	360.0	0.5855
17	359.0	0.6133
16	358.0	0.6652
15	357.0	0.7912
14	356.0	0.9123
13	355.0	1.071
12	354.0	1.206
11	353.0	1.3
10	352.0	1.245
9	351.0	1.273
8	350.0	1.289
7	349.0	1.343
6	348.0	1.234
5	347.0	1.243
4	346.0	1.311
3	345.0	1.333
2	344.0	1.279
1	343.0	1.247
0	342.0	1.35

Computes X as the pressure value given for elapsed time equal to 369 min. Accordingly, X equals 1.598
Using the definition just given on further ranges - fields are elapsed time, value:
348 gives 1.234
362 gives 0.6765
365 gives 1.167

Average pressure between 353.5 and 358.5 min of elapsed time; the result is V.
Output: 0.929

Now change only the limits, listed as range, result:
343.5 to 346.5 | 1.31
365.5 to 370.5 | 1.52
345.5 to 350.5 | 1.28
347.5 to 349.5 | 1.29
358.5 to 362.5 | 0.616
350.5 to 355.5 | 1.22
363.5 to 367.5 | 1.25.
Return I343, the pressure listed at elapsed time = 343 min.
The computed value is 1.247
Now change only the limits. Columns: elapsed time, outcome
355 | 1.071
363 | 0.8629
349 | 1.343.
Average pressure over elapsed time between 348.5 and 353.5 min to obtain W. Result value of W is 1.29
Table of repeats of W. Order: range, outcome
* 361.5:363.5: 0.77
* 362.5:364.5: 0.939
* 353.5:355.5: 1.14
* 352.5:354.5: 1.25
